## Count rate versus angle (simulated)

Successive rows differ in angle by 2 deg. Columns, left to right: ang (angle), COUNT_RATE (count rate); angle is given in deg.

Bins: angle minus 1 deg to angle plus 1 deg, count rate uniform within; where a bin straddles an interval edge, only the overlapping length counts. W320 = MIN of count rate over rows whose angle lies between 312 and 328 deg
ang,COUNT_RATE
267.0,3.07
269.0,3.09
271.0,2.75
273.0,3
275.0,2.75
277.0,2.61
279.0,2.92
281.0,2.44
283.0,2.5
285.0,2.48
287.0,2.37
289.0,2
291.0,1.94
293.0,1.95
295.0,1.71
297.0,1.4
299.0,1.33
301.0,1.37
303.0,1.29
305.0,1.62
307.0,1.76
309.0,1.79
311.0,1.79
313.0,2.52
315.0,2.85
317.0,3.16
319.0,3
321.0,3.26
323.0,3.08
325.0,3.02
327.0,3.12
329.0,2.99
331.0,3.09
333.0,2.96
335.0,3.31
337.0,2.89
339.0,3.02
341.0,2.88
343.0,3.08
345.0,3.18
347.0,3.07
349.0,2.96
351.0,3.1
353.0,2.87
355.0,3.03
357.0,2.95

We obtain 2.52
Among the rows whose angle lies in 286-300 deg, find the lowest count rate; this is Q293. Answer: 1.33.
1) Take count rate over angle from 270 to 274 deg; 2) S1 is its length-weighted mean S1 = 2.88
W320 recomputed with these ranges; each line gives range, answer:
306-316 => 1.76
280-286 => 2.44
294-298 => 1.4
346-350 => 2.96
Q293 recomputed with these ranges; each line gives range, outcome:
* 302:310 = 1.29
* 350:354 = 2.87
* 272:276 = 2.75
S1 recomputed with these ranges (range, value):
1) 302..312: 1.65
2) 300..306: 1.43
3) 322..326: 3.05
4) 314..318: 3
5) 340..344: 2.98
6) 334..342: 3.03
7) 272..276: 2.88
